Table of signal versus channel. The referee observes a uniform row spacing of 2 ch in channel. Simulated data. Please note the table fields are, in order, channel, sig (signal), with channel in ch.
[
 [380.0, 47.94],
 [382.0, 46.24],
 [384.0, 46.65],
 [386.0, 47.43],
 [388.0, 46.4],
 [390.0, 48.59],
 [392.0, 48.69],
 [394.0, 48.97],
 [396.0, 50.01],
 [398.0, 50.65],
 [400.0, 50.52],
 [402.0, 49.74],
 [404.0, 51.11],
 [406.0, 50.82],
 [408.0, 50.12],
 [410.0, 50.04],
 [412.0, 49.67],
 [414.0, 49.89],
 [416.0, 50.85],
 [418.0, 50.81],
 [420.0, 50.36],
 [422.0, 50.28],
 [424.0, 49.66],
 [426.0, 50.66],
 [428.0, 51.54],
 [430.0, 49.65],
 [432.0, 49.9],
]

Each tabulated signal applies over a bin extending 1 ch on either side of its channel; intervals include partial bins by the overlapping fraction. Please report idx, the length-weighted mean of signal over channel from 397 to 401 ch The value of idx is 50.6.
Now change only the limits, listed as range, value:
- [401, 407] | 50.6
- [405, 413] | 50.2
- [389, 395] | 48.8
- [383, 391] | 47.3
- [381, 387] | 46.8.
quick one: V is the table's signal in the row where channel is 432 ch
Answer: 49.9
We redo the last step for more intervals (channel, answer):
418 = 50.81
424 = 49.66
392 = 48.69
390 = 48.59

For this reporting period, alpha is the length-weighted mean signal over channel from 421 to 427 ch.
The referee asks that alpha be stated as 50.2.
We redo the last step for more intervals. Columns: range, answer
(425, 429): 51.1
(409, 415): 49.9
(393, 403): 50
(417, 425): 50.3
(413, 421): 50.5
